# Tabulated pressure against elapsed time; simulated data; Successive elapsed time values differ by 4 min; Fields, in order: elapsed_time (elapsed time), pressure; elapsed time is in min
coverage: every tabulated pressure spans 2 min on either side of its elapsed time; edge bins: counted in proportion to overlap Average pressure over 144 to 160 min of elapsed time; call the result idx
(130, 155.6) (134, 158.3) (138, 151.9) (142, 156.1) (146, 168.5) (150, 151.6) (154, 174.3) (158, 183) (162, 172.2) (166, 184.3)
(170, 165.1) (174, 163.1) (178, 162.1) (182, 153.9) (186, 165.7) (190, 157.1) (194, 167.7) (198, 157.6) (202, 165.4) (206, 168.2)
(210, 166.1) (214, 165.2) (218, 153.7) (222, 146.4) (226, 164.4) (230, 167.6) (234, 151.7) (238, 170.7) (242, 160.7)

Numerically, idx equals 169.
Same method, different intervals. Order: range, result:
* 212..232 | 159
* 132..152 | 157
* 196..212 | 164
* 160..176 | 171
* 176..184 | 158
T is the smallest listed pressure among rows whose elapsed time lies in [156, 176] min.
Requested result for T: 163.1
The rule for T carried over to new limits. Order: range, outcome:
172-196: 153.9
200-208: 165.4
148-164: 151.6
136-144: 151.9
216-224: 146.4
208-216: 165.2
